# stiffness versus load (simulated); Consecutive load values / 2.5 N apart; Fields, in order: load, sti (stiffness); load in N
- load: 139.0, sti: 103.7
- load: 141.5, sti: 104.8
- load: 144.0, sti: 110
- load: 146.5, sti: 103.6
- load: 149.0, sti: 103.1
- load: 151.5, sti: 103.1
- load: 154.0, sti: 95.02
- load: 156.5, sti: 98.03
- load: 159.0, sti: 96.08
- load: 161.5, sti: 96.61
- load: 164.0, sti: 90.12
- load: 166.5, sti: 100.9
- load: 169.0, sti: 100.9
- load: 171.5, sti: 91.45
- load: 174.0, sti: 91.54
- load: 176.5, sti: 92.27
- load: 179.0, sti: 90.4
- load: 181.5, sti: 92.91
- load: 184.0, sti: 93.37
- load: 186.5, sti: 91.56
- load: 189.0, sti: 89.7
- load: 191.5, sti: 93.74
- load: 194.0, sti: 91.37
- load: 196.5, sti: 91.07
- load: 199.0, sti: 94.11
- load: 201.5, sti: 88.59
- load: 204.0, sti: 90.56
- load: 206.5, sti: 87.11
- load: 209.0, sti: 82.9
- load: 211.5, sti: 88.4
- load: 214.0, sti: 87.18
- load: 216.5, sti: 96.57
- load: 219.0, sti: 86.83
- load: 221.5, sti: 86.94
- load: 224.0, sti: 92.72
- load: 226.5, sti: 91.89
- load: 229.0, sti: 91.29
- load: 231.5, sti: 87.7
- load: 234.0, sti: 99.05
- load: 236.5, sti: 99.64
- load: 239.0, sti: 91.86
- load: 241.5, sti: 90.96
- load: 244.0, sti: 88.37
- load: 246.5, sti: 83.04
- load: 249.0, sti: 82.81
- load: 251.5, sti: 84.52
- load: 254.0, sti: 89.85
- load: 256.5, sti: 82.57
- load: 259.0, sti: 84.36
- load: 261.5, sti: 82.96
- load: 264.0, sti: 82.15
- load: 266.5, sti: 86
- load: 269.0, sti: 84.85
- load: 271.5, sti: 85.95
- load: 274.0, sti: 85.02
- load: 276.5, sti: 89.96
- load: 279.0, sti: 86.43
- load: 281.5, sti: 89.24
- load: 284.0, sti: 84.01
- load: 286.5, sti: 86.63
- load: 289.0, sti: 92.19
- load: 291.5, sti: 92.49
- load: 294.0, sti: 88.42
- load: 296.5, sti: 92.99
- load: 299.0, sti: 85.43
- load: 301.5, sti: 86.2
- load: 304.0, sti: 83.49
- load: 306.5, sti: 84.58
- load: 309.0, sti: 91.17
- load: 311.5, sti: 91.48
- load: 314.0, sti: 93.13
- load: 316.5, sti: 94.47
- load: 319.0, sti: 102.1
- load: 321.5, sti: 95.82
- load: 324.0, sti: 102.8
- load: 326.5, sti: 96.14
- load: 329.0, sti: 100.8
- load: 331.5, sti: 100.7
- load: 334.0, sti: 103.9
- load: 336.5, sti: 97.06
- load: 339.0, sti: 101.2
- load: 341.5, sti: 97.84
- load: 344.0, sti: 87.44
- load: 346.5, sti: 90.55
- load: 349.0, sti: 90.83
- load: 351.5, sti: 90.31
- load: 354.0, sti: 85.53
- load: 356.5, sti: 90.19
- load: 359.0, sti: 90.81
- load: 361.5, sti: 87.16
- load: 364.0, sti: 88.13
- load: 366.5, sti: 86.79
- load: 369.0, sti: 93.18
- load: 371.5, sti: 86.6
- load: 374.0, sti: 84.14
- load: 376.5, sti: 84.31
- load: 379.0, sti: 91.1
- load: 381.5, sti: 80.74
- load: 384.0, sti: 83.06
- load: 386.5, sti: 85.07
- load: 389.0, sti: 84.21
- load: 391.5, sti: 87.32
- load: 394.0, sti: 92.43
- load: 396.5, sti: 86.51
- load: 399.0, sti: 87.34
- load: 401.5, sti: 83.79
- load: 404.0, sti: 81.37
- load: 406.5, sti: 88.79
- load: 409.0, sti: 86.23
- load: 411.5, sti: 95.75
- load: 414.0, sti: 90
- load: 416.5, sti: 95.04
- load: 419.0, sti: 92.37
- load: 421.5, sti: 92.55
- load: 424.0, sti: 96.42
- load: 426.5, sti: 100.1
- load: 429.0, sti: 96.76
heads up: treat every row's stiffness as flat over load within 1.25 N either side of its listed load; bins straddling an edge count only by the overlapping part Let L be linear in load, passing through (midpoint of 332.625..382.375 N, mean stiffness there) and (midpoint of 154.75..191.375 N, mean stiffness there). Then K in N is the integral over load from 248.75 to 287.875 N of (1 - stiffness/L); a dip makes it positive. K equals 2.8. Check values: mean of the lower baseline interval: 94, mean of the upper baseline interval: 90.5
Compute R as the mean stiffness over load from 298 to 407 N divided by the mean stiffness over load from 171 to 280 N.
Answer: 1.01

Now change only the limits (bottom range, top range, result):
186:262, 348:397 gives 0.98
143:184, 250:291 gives 0.89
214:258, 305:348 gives 1.07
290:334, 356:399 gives 0.93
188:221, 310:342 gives 1.09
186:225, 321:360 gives 1.06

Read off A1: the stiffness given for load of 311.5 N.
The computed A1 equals 91.48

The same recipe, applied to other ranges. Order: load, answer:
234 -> 99.05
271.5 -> 85.95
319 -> 102.1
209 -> 82.9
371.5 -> 86.6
